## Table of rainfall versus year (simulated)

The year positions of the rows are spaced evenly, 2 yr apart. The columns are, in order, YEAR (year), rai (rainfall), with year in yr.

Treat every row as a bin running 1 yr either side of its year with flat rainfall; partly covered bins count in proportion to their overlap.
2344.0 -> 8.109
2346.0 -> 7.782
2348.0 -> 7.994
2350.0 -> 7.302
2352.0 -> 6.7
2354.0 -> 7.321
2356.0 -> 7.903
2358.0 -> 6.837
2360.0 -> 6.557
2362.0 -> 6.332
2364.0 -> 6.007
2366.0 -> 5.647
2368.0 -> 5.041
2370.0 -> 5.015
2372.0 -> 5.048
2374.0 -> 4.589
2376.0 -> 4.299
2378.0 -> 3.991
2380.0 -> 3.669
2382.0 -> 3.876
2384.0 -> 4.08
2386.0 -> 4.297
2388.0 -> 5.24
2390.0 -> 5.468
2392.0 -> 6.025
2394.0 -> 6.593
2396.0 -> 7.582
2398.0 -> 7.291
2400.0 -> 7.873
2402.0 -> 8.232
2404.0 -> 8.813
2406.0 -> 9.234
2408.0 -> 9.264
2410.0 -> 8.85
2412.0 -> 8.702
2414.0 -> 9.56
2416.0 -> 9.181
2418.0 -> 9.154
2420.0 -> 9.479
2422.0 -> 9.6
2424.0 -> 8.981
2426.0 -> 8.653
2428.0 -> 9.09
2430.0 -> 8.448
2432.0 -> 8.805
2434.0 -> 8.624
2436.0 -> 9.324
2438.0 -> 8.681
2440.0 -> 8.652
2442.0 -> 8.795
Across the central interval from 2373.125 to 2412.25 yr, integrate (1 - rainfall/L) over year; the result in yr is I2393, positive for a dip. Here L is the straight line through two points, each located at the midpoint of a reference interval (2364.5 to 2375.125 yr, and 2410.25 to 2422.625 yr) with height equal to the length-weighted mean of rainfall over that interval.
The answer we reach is 5.0 yr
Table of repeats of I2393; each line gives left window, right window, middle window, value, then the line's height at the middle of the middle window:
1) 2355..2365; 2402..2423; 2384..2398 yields 4.01 yr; 8.15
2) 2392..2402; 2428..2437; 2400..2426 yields -3.39 yr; 7.99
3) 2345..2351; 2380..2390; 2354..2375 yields 1.03 yr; 6.23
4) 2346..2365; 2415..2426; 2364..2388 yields 9.66 yr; 7.73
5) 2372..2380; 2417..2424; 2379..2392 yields 2.07 yr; 5.39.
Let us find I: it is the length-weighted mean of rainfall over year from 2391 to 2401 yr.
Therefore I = 7.07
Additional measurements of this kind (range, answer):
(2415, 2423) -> 9.35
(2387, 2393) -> 5.58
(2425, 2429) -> 8.87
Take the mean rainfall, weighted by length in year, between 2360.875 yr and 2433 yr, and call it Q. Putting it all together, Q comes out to 7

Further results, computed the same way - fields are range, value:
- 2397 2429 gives 8.87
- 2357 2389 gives 5.03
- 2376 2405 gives 5.87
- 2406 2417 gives 9.12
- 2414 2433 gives 9.07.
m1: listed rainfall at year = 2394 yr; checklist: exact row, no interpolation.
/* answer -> 6.593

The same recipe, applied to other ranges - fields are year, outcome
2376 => 4.299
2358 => 6.837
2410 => 8.85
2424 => 8.981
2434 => 8.624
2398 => 7.291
